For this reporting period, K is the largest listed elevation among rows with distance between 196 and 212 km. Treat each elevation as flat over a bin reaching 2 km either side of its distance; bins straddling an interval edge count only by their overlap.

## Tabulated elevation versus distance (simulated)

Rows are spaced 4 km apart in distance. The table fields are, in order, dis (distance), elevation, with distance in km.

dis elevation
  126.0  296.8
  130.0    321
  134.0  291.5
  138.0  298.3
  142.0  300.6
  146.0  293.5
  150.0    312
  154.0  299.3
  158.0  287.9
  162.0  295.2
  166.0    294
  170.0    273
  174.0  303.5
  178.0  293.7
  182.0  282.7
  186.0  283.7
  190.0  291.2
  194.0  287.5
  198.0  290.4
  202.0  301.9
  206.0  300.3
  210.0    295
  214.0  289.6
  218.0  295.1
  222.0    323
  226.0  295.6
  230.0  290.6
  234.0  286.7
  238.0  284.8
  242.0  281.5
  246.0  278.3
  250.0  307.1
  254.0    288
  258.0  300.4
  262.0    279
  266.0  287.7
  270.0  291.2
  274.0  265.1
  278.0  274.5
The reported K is 301.9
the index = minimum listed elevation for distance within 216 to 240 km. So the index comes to 284.8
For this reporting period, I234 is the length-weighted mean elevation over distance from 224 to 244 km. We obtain 288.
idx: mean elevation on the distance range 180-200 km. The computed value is 287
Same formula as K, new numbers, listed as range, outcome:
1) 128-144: 321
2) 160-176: 303.5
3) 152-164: 299.3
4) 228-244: 290.6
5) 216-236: 323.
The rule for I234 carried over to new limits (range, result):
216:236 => 298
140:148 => 297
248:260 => 298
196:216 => 295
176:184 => 288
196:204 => 296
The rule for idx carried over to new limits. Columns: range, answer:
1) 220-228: 309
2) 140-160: 299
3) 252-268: 289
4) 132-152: 299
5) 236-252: 288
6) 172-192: 291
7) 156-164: 292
